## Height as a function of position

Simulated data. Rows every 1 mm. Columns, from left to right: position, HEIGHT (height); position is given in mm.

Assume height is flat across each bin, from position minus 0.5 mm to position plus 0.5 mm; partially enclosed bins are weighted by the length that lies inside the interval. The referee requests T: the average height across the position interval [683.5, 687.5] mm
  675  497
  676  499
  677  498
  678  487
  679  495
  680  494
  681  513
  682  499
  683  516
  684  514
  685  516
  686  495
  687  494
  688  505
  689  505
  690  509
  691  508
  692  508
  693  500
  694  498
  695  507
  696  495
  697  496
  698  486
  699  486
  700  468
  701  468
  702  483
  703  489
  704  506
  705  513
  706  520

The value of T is 505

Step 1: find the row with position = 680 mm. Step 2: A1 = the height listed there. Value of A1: 494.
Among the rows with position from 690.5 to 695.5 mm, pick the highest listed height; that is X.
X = 508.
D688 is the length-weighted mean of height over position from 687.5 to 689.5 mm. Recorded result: 505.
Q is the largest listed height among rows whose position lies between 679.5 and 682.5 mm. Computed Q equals 513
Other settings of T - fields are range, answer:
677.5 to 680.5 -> 492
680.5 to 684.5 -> 510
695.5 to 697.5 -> 496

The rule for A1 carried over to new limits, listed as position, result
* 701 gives 468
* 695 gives 507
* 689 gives 505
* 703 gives 489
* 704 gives 506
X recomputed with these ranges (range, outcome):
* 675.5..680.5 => 499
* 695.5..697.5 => 496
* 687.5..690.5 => 509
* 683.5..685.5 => 516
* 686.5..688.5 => 505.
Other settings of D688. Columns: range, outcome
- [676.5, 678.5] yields 492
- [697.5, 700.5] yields 480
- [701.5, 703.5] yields 486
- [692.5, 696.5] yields 500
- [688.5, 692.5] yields 508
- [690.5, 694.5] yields 504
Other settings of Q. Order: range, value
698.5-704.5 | 506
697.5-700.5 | 486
